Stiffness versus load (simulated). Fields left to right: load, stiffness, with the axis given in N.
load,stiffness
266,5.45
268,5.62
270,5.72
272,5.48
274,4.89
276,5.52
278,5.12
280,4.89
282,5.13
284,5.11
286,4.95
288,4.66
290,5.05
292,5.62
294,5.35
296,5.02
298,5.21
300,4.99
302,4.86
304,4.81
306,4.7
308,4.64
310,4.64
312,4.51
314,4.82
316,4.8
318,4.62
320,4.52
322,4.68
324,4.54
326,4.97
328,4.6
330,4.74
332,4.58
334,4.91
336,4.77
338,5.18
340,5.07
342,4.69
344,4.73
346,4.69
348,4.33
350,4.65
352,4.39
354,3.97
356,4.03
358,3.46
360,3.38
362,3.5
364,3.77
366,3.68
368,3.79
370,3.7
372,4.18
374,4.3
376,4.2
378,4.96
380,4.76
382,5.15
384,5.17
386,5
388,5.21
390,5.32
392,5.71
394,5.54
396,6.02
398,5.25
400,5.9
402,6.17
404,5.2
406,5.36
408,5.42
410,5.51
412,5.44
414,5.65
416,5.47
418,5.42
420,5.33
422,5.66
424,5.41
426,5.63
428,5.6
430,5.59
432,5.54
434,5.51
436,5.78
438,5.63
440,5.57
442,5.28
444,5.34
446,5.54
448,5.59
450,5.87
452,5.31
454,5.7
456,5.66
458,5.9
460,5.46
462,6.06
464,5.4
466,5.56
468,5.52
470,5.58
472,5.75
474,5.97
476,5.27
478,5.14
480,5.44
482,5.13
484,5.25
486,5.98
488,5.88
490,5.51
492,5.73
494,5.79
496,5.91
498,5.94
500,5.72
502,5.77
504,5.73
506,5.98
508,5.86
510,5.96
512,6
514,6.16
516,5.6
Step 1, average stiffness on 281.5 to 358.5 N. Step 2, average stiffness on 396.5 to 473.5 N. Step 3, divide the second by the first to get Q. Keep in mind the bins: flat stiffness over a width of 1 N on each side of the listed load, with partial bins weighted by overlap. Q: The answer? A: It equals 1.2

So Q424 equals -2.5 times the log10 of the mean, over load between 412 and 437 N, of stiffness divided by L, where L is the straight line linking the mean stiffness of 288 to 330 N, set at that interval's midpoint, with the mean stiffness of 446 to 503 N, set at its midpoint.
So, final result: -0.03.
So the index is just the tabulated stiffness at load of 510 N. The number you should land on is 5.96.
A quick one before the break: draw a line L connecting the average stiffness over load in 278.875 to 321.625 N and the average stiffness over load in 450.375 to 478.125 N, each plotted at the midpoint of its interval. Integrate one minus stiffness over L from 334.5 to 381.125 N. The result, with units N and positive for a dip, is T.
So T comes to 7.9 N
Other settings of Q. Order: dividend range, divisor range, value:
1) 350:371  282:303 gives 0.75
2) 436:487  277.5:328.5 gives 1.14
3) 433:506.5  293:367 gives 1.23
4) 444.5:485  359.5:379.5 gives 1.39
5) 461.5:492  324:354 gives 1.18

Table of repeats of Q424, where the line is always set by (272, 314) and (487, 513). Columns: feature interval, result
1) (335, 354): 0.114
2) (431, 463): 0.001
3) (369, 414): 0.046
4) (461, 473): 0.010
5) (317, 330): 0.101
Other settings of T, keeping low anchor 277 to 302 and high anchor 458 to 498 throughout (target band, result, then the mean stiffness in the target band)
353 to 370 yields 5.1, 3.7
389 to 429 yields -1.0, 5.55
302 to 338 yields 3.2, 4.71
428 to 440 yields -0.3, 5.61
